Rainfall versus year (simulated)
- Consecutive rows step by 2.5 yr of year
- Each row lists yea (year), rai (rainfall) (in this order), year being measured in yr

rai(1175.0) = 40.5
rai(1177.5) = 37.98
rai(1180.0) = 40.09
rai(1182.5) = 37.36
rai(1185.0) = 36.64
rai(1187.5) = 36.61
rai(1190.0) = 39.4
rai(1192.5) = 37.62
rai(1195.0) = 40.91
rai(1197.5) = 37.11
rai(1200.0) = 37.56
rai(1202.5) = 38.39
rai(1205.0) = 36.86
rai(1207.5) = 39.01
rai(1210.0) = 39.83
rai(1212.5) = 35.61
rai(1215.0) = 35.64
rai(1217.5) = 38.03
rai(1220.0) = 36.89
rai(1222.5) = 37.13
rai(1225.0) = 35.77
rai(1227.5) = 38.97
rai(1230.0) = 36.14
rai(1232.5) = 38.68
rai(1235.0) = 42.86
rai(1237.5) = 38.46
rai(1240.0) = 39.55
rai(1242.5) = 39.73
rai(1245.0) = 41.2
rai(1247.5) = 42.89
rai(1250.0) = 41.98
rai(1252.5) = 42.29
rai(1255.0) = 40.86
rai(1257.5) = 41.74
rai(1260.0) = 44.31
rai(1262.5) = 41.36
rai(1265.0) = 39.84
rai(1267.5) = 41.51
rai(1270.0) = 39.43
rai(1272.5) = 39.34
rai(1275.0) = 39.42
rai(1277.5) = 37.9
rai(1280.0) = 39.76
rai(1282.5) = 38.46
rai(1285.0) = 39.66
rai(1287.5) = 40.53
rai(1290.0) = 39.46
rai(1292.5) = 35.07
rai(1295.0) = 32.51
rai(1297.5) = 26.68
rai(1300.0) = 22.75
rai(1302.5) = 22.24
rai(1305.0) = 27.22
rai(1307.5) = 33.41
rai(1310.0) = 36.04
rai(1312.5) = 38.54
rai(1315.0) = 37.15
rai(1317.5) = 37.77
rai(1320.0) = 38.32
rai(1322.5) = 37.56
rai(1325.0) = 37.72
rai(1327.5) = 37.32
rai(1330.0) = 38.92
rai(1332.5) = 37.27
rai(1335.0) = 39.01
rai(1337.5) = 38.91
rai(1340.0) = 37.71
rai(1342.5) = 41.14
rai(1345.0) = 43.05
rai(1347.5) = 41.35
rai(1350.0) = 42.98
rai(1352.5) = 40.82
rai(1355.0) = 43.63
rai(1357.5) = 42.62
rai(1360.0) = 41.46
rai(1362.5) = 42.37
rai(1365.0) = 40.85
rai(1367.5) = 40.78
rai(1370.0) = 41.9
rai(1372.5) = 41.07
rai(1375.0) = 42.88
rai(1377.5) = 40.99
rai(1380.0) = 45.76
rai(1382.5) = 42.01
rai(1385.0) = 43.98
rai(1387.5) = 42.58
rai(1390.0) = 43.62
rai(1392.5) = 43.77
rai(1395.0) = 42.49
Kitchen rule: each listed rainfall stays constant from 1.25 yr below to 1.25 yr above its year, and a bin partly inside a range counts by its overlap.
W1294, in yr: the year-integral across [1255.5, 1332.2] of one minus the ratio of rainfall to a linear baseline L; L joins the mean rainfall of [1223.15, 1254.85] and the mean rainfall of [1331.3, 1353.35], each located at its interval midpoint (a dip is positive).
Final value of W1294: 6.3 yr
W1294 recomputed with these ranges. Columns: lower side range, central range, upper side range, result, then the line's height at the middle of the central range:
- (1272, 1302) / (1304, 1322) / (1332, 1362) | 1.06 yr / 37.9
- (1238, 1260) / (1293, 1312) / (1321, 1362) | 5.29 yr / 40.6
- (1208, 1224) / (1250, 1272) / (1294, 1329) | -3.73 yr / 35.4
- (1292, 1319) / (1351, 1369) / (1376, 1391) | -0.96 yr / 39.7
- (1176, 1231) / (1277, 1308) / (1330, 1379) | 4.89 yr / 39.7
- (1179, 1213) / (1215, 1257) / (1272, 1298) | -1.78 yr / 37.8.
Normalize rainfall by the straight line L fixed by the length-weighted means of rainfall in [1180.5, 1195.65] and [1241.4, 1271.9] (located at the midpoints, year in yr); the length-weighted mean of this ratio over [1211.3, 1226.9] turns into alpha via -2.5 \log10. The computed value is 0.08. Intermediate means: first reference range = 38.1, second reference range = 41.4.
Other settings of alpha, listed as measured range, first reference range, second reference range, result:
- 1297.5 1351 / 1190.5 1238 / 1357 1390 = 0.13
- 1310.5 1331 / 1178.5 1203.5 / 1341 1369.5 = 0.09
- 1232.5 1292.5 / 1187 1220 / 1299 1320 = -0.16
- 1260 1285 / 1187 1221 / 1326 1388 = -0.01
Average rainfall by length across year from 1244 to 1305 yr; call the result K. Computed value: 37.7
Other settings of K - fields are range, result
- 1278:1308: 33.3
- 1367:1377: 41.7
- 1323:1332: 37.9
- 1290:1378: 37.7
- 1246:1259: 42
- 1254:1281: 40.5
